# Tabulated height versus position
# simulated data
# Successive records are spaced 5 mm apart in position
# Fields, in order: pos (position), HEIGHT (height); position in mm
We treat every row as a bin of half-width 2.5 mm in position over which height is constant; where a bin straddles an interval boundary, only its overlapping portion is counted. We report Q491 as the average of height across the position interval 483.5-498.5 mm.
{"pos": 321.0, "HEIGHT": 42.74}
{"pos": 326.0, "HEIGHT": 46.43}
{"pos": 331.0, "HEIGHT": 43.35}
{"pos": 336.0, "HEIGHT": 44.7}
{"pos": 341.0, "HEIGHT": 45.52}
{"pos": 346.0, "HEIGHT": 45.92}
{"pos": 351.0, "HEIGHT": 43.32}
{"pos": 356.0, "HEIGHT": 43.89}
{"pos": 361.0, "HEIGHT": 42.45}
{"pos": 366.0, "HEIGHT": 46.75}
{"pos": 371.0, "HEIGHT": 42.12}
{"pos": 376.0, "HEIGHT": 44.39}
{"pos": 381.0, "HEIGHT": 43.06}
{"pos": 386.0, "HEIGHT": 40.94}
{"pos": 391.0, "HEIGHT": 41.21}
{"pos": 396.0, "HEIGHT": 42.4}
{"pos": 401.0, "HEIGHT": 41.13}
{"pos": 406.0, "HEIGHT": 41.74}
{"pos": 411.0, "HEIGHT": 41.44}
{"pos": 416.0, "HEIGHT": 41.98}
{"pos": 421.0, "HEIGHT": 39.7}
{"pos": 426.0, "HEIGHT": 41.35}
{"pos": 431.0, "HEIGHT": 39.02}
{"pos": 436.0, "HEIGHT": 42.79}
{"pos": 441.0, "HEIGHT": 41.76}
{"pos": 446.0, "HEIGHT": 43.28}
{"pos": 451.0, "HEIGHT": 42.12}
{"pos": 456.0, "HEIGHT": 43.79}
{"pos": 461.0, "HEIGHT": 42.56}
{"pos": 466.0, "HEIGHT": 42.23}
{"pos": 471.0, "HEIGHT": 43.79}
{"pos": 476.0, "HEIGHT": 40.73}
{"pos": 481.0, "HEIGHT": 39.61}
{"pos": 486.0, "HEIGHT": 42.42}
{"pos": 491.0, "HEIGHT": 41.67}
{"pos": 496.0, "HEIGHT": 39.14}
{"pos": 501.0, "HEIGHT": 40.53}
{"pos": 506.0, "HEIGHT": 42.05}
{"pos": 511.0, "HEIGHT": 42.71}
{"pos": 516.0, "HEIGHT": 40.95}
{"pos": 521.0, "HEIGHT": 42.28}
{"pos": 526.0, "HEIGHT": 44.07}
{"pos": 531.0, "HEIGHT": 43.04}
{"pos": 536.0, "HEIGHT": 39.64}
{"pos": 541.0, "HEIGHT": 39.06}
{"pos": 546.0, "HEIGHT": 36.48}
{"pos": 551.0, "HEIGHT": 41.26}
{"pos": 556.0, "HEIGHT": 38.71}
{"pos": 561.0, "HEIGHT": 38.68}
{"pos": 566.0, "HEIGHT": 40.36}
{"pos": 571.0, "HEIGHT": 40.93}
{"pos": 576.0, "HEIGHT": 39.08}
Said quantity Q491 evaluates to 41.1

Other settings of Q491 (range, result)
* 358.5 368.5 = 44.6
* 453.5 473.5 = 43.1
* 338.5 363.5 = 44.2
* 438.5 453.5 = 42.4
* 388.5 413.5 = 41.6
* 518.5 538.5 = 42.3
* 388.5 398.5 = 41.8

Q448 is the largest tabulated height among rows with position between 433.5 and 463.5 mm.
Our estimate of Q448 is 43.79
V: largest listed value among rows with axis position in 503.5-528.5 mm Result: 44.07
